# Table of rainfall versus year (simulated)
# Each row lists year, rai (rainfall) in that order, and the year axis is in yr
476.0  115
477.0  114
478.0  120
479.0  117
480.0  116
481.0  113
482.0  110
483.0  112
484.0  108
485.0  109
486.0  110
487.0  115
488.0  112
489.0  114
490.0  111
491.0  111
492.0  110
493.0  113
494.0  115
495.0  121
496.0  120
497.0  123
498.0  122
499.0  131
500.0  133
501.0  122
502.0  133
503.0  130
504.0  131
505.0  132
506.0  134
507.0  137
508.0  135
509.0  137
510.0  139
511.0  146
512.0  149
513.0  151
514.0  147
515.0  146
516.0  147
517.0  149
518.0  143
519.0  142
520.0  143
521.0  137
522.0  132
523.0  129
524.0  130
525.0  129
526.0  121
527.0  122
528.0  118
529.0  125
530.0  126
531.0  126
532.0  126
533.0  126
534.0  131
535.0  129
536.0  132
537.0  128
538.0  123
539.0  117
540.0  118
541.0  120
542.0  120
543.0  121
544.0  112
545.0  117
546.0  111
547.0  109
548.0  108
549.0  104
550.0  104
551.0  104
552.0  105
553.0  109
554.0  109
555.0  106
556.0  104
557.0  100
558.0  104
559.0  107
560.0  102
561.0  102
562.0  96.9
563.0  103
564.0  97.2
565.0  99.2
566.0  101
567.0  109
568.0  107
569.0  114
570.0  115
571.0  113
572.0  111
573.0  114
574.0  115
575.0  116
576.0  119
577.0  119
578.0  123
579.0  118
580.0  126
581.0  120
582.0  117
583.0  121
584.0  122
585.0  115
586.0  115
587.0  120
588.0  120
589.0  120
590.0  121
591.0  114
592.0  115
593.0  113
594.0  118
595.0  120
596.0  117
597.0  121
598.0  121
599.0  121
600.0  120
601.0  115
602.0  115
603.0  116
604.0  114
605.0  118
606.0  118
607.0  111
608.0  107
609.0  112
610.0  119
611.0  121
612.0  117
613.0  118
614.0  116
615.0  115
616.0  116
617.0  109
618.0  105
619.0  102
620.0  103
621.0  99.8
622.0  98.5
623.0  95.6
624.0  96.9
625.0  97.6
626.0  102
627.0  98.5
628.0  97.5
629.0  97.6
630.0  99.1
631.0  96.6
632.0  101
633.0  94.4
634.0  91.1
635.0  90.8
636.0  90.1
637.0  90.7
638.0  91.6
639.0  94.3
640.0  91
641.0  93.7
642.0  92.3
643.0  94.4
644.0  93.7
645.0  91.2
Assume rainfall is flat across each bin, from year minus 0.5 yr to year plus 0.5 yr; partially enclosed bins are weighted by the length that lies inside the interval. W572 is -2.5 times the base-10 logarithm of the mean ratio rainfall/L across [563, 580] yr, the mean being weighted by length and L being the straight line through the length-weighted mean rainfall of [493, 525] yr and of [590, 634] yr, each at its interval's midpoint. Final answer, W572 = 0.07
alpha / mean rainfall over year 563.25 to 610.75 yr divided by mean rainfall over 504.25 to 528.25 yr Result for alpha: 0.8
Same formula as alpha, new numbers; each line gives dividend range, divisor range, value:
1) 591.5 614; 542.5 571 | 1.09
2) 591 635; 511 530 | 0.80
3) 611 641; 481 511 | 0.83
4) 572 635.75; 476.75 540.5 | 0.88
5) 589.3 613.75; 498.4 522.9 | 0.84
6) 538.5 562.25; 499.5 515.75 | 0.79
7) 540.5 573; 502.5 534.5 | 0.80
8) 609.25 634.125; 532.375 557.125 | 0.91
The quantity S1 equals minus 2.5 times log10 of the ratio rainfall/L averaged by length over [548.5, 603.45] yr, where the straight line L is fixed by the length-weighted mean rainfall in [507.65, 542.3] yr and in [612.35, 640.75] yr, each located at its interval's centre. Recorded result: 0.03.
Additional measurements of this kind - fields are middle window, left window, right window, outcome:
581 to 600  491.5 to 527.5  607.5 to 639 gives -0.067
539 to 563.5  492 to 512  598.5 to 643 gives 0.102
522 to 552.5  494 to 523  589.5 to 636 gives 0.074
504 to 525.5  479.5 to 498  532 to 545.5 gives -0.178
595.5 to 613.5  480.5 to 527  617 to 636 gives -0.130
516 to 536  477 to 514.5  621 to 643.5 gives -0.119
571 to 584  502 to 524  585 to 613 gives 0.039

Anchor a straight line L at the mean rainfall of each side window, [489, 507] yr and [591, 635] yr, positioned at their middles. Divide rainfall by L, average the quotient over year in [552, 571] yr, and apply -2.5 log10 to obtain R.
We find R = 0.10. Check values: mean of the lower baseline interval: 123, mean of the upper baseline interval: 109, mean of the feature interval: 105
